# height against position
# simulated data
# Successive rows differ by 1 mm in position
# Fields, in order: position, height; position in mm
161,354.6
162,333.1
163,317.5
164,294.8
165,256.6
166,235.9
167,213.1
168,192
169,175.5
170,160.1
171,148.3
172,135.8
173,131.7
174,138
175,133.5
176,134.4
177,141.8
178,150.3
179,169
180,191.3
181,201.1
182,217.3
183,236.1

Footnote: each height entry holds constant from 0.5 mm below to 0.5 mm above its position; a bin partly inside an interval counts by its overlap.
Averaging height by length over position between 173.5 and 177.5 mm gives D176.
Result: 137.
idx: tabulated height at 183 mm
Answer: 236.1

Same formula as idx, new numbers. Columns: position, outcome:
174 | 138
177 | 141.8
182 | 217.3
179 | 169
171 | 148.3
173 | 131.7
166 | 235.9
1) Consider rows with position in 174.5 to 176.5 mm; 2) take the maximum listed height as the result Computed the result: 134.4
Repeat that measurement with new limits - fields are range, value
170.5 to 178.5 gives 150.3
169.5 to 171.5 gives 160.1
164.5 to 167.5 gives 256.6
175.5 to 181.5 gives 201.1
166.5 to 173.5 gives 213.1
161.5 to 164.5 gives 333.1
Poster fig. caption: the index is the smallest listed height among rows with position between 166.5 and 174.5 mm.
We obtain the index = 131.7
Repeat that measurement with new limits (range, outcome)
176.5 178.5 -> 141.8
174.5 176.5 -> 133.5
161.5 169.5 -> 175.5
